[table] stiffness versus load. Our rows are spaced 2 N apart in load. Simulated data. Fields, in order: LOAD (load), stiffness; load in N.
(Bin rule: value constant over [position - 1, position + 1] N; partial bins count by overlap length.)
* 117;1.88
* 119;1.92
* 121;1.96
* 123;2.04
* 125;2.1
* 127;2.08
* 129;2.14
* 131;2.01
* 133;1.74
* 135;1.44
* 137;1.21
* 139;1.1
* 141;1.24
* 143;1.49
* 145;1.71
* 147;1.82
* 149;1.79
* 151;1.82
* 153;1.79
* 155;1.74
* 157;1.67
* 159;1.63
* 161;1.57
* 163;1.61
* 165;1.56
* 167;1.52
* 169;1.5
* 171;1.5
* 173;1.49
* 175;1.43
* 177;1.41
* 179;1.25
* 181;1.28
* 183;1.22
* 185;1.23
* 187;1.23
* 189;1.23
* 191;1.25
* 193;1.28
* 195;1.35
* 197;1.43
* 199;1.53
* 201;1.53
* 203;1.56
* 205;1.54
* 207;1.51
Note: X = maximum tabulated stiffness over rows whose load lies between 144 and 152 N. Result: 1.82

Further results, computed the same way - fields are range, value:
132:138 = 1.74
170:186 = 1.5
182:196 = 1.35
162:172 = 1.61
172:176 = 1.49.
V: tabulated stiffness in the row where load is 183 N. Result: 1.22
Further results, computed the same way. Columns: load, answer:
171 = 1.5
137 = 1.21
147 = 1.82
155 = 1.74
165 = 1.56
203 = 1.56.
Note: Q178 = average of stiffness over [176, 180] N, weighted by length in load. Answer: 1.33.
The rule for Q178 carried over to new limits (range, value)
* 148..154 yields 1.8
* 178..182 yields 1.27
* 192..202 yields 1.42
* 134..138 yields 1.32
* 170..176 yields 1.47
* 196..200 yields 1.48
